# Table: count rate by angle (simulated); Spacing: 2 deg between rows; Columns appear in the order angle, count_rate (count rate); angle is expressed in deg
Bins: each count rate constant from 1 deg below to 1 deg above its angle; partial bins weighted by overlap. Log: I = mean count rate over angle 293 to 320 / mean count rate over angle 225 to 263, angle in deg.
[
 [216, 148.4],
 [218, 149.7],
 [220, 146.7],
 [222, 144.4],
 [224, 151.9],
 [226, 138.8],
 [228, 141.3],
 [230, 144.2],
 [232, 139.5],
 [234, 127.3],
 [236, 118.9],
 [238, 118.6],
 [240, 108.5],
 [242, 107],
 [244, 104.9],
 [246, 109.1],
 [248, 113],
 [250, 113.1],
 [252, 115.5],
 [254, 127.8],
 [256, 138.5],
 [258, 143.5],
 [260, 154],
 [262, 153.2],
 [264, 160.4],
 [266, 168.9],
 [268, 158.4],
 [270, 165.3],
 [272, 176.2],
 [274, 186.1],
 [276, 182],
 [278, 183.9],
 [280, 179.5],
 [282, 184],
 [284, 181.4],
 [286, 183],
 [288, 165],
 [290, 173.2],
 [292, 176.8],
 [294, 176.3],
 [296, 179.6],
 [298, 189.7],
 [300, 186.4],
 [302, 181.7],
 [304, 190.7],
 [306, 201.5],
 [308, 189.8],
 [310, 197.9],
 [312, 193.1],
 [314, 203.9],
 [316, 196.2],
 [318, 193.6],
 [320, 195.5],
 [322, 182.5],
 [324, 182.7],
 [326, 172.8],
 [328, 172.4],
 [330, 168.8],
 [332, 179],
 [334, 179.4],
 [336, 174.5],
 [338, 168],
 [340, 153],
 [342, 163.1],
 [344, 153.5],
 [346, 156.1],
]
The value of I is 1.5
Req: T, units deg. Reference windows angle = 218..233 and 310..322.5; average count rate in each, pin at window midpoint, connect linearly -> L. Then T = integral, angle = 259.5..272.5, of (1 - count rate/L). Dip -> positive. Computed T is 0.4 deg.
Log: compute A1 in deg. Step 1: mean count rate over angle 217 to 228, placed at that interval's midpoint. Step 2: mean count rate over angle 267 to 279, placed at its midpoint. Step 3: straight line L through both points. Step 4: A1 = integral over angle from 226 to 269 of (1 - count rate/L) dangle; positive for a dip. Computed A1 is 7.69 deg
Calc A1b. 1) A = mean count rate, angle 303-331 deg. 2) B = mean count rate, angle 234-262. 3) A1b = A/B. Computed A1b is 1.54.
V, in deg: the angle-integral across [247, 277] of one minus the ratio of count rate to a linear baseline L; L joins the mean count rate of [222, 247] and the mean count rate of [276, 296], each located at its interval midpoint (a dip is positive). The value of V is 0.9 deg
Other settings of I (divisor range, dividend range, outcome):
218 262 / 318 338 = 1.38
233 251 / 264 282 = 1.54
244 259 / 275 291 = 1.47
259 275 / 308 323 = 1.18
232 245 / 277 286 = 1.57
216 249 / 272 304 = 1.39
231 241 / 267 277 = 1.42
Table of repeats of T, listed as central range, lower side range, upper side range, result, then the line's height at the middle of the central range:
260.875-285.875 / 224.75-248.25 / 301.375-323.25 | -2.6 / 157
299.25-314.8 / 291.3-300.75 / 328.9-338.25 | -1.2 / 180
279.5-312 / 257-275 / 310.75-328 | -1.2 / 178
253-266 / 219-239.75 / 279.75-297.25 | 0.8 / 157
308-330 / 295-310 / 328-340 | -1.0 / 180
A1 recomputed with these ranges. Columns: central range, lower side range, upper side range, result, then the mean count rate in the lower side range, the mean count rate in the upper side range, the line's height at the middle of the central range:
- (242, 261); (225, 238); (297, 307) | 3.4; 134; 190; 150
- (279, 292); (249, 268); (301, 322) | -0.7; 143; 194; 169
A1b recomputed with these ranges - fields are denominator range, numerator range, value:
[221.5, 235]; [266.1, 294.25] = 1.25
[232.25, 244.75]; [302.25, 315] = 1.69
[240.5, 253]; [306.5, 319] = 1.78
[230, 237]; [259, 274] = 1.25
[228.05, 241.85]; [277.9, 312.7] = 1.46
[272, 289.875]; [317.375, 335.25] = 1.00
